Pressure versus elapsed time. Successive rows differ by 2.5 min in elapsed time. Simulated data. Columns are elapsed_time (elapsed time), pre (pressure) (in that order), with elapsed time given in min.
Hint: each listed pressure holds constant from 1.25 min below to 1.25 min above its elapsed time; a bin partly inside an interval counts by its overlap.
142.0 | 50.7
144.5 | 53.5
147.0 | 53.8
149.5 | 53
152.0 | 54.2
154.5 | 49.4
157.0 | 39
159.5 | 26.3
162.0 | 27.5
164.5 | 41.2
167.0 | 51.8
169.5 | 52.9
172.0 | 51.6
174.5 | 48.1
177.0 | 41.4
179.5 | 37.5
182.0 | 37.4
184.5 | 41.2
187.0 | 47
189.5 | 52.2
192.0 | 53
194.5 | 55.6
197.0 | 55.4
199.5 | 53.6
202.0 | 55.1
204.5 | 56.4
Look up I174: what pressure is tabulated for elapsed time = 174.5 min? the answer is 48.1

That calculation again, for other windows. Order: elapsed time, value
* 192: 53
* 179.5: 37.5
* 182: 37.4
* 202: 55.1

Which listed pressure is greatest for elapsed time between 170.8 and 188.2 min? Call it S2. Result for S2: 51.6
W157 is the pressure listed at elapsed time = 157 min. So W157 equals 39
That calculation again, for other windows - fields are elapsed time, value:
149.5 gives 53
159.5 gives 26.3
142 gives 50.7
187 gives 47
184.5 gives 41.2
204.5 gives 56.4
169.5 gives 52.9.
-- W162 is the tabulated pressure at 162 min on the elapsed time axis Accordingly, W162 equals 27.5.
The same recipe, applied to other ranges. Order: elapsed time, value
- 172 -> 51.6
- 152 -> 54.2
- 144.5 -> 53.5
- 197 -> 55.4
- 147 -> 53.8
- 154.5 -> 49.4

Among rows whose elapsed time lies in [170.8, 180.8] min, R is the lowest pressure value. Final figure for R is 37.5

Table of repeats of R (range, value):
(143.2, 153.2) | 53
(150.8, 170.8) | 26.3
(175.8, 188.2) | 37.4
